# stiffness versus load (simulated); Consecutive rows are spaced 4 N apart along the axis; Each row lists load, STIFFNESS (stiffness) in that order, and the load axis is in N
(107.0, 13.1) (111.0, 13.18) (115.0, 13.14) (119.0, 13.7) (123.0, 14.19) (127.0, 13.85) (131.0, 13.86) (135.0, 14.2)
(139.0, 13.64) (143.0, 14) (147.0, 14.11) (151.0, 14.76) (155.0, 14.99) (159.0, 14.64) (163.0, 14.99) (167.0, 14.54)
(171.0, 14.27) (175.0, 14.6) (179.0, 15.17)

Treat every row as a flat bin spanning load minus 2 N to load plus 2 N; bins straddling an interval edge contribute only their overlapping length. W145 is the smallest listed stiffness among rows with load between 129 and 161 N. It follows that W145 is 13.64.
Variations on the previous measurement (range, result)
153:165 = 14.64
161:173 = 14.27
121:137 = 13.85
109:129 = 13.14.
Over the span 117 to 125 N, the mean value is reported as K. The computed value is 13.9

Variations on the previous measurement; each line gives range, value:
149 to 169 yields 14.8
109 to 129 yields 13.6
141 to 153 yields 14.3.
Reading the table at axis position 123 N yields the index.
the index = 14.19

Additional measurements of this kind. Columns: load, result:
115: 13.14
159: 14.64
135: 14.2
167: 14.54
